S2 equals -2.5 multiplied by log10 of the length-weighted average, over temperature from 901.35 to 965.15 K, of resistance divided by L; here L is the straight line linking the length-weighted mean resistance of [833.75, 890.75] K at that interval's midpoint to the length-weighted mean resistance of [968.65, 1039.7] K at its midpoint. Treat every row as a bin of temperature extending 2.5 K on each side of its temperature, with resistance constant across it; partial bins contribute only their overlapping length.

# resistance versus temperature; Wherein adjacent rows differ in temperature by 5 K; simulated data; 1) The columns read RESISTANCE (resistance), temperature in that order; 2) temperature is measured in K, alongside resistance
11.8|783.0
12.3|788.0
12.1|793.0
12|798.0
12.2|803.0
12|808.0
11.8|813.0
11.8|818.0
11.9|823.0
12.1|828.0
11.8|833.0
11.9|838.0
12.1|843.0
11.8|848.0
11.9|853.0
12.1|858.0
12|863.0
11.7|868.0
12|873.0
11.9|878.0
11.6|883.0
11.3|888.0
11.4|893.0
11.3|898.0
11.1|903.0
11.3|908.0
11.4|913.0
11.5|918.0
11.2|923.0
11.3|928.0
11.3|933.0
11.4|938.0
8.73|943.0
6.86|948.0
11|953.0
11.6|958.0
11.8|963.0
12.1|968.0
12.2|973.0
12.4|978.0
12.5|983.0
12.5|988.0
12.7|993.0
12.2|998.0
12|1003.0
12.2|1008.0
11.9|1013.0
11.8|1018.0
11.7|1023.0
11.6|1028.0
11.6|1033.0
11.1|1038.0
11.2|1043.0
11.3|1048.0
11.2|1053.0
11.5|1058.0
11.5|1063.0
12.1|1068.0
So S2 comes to 0.11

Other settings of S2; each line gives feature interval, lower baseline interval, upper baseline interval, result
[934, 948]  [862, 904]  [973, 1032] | 0.23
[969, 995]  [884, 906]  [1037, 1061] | -0.11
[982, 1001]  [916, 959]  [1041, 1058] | -0.15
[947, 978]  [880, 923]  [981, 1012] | 0.07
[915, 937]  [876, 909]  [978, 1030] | 0.03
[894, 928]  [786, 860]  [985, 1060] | 0.05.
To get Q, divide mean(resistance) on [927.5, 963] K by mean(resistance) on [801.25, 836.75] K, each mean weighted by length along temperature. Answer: 0.87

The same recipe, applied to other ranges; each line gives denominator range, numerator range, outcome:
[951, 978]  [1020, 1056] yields 0.96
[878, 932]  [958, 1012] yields 1.08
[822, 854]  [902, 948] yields 0.90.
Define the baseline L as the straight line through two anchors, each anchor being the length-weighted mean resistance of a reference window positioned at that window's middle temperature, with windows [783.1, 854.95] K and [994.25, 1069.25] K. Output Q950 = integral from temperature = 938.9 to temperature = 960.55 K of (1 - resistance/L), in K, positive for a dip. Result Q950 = 3.9 K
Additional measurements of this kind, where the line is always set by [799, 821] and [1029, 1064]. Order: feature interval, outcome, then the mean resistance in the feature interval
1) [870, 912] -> 0.92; 11.5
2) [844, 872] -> -0.21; 11.9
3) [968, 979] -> -0.67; 12.2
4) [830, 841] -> 0.01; 11.9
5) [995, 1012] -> -1.00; 12.1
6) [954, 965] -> -0.03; 11.6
